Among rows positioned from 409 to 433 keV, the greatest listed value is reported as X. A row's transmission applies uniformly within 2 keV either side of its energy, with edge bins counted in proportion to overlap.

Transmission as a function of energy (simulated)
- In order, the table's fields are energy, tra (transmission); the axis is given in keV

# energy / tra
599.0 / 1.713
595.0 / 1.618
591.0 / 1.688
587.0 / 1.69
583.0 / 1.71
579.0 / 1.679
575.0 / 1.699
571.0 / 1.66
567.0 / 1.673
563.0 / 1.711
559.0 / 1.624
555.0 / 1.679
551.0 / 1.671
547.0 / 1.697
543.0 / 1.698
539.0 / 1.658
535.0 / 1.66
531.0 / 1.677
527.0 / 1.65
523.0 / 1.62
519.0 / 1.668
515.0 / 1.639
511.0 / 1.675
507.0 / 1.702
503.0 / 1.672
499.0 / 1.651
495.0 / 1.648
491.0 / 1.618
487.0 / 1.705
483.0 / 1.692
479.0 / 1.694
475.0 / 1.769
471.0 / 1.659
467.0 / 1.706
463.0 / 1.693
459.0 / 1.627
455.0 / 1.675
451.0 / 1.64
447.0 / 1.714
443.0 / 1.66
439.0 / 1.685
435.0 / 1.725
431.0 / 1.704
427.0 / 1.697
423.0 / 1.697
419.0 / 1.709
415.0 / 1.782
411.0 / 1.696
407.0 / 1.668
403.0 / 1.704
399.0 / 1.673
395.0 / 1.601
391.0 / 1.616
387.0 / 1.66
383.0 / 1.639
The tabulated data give 1.782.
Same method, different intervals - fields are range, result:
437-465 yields 1.714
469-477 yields 1.769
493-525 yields 1.702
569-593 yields 1.71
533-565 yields 1.711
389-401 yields 1.673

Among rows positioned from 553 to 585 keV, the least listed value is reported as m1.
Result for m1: 1.624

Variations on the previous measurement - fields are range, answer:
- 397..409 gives 1.668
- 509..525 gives 1.62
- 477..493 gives 1.618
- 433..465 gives 1.627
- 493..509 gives 1.648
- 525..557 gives 1.65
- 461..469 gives 1.693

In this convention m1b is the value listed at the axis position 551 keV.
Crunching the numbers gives 1.671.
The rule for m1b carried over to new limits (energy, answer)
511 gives 1.675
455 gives 1.675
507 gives 1.702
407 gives 1.668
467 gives 1.706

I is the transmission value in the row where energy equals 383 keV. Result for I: 1.639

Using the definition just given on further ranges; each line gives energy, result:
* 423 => 1.697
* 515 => 1.639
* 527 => 1.65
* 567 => 1.673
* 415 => 1.782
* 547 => 1.697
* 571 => 1.66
